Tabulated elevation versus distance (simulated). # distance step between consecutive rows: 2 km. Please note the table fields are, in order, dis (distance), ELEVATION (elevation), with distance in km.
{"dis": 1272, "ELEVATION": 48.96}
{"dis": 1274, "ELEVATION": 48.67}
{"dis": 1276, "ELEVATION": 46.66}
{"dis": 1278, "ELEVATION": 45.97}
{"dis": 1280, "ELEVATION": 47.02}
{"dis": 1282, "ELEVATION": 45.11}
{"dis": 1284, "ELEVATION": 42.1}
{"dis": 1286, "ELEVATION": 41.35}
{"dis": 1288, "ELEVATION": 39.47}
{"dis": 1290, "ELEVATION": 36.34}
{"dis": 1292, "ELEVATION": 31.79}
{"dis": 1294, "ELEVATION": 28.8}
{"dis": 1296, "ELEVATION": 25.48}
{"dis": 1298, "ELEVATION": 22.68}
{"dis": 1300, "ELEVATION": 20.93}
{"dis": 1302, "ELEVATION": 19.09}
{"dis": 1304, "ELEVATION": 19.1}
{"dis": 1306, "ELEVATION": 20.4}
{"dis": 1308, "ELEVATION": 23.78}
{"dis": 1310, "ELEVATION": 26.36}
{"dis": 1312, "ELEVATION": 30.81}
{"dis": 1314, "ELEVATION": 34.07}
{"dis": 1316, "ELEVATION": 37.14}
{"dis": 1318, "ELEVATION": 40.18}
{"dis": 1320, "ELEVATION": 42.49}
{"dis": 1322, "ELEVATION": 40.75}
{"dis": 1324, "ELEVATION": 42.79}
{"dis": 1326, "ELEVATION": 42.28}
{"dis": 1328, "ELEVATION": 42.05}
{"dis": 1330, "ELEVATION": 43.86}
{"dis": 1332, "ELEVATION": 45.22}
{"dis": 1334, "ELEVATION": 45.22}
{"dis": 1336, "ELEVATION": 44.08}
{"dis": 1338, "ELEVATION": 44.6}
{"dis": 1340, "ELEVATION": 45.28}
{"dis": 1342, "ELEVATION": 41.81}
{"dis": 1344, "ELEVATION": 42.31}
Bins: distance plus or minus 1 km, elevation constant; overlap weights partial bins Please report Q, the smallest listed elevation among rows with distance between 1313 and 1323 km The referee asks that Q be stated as 34.07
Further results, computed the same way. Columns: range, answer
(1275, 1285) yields 42.1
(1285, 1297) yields 25.48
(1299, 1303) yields 19.09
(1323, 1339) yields 42.05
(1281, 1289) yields 39.47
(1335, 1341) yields 44.08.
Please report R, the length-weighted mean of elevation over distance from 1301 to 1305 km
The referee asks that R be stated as 19.1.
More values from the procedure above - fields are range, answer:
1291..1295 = 30.3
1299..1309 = 20.7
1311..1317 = 34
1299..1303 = 20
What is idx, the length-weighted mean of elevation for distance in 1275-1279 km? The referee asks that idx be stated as 46.3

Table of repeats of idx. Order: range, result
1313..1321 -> 38.5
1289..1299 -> 29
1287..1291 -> 37.9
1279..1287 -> 43.9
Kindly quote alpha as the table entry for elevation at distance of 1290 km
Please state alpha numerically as 36.34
